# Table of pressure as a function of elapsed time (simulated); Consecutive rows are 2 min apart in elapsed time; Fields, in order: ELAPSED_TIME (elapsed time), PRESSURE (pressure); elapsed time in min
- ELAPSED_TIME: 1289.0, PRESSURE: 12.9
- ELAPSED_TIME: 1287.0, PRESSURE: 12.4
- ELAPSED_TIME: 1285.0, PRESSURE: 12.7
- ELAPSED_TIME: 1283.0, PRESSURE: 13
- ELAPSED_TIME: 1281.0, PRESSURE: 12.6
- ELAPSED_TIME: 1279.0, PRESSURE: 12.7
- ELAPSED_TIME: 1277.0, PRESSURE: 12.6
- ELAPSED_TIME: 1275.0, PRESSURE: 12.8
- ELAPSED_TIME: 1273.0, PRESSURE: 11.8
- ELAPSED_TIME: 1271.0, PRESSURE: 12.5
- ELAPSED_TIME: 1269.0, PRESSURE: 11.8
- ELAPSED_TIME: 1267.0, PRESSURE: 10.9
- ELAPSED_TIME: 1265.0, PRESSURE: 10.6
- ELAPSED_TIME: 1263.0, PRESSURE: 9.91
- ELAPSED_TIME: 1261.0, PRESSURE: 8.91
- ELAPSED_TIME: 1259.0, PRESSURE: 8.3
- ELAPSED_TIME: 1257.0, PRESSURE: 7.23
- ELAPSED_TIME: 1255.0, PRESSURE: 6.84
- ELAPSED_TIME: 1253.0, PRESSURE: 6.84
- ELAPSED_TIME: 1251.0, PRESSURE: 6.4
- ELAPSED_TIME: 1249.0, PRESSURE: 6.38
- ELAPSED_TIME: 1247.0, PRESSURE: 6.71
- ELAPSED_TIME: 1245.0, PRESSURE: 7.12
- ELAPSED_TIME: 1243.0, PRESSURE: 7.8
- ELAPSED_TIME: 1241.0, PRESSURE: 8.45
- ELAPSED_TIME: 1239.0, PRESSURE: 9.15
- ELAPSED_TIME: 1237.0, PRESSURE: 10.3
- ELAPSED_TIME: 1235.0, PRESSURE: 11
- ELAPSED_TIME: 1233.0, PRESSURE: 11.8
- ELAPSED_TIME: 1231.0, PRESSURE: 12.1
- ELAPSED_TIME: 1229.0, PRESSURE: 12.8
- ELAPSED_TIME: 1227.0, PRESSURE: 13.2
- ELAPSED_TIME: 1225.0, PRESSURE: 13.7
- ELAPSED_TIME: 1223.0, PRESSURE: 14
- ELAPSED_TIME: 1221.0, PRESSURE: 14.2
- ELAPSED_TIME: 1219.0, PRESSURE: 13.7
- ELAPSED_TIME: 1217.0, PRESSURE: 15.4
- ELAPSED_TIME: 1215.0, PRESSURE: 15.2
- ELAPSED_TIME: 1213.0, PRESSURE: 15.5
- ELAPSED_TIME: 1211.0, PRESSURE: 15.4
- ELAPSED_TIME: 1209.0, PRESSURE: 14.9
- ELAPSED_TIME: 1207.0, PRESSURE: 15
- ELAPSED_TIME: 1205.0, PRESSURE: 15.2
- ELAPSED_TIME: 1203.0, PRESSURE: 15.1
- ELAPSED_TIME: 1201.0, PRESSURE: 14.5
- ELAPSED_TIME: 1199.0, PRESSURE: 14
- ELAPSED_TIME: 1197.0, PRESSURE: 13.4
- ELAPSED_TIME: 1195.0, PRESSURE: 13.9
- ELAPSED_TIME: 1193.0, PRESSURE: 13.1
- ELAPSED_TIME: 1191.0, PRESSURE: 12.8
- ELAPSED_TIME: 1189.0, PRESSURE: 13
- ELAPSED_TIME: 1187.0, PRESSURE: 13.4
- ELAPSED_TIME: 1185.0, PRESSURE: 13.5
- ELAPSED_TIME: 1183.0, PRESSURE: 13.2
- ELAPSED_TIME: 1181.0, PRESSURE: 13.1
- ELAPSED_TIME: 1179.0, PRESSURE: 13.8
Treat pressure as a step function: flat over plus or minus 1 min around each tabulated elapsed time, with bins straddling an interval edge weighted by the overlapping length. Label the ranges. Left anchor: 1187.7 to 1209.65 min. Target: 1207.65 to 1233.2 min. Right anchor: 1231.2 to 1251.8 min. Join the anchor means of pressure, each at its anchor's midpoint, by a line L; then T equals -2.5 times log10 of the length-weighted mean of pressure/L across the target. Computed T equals -0.24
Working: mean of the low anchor 14.1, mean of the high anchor 8.67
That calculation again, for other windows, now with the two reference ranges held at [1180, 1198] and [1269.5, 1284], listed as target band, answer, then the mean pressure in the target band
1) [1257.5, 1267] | 0.32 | 9.47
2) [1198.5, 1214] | -0.14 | 15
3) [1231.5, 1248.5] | 0.38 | 9.05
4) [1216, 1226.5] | -0.09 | 14.2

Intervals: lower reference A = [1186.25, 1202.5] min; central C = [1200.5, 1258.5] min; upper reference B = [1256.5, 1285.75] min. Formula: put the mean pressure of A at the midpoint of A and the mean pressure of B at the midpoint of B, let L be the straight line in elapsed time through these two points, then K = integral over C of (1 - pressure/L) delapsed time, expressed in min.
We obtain 5.1 min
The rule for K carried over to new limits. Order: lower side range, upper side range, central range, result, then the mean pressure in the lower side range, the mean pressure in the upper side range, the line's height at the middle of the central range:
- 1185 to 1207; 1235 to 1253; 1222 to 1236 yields -4.1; 13.9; 7.91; 9.78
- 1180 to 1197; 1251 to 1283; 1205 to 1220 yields -3.2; 13.3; 10.4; 12.4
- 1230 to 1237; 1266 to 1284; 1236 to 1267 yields 9.6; 11.4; 12.3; 11.8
